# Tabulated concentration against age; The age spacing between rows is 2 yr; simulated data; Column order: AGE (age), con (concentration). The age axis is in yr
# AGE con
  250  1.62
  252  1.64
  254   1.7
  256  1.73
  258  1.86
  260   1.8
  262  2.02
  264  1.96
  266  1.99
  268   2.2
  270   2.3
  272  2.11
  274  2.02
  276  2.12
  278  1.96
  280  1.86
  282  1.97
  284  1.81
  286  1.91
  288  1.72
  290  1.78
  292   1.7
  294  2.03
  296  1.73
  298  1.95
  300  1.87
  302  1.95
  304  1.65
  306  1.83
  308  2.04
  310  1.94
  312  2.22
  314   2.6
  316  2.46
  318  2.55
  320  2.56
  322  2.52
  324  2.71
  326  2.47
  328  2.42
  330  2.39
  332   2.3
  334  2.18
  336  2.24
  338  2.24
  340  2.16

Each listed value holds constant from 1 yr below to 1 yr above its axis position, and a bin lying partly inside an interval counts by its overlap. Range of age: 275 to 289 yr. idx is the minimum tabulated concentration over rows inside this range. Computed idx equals 1.72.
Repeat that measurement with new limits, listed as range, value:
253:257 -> 1.7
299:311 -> 1.65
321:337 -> 2.18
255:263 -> 1.73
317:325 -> 2.52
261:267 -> 1.96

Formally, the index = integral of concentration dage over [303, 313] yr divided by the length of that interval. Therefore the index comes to 1.94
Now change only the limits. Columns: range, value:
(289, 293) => 1.74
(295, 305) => 1.83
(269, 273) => 2.21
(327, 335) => 2.32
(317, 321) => 2.55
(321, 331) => 2.5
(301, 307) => 1.81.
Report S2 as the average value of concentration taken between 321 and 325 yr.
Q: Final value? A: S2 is 2.62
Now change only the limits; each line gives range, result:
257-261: 1.83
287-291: 1.75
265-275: 2.12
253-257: 1.71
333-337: 2.21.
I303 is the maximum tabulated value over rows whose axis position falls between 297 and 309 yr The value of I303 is 2.04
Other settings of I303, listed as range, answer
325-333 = 2.47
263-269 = 2.2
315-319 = 2.55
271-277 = 2.12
